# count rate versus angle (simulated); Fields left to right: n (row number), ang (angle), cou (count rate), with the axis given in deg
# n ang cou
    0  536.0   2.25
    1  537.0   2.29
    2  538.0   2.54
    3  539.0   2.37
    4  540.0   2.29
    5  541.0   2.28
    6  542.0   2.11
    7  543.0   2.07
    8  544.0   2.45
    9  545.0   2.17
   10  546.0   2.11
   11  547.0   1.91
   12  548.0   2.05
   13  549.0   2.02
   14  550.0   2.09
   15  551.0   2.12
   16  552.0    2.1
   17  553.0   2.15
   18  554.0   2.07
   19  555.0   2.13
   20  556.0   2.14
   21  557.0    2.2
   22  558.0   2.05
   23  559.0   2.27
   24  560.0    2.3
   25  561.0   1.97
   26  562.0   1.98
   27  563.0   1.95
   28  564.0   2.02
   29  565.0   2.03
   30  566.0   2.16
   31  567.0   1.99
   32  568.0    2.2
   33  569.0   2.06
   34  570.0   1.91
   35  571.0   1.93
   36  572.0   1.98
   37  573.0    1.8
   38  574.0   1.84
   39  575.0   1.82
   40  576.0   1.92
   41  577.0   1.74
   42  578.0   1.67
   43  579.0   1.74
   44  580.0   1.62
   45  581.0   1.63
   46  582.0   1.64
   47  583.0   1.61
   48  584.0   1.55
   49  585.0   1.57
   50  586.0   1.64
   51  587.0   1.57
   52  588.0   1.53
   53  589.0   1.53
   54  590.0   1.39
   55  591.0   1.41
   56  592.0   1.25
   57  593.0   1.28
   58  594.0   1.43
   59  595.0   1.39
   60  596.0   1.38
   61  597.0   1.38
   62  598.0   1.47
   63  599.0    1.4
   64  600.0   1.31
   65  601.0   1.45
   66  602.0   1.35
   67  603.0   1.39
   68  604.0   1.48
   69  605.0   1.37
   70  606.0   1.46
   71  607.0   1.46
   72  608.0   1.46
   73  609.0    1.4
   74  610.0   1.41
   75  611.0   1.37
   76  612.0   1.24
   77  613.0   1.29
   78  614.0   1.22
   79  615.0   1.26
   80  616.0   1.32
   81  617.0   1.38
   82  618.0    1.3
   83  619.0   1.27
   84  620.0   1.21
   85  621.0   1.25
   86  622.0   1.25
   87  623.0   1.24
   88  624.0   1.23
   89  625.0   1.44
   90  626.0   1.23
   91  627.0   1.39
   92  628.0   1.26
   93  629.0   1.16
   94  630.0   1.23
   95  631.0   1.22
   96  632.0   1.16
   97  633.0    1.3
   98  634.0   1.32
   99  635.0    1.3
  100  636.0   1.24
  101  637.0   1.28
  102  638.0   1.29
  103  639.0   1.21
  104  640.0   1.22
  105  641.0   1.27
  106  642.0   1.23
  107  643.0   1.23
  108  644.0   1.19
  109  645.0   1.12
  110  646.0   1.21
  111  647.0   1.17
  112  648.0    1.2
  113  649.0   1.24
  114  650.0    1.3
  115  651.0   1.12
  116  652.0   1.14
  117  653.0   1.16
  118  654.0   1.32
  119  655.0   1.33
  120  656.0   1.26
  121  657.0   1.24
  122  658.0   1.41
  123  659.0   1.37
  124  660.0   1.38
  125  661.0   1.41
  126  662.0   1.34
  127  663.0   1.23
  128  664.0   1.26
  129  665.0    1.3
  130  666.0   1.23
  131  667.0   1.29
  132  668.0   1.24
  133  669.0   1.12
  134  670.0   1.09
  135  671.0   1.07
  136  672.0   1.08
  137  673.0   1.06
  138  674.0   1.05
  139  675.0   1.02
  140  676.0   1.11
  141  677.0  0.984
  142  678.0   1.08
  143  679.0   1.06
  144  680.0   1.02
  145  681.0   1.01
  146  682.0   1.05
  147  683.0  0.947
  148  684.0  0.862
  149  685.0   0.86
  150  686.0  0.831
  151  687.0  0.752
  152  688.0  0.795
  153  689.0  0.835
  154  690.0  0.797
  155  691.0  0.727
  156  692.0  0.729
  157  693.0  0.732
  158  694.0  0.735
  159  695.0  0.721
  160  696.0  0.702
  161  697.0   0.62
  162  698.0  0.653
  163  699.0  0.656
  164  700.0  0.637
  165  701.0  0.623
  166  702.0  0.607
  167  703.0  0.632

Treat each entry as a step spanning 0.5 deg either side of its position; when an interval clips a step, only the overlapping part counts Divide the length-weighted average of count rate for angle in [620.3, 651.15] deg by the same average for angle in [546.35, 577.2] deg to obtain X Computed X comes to 0.6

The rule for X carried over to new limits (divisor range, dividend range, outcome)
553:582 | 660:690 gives 0.54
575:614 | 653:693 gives 0.73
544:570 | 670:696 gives 0.44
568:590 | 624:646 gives 0.72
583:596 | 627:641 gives 0.85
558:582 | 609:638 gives 0.66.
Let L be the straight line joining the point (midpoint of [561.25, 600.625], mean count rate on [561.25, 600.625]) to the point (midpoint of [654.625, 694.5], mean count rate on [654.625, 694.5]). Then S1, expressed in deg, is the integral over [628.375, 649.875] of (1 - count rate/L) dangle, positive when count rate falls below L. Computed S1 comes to 1.17 deg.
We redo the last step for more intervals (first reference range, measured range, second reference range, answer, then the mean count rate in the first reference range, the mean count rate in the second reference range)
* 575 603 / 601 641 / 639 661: 2.0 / 1.52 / 1.25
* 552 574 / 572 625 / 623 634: 5.5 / 2.06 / 1.26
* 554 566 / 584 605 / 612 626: 2.4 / 2.1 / 1.28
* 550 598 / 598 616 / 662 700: 2.0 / 1.81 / 0.955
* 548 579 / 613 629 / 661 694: 2.5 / 2.02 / 1.02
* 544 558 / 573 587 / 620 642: 0.9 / 2.11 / 1.26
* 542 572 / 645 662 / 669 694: -1.0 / 2.09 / 0.939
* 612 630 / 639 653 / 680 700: -1.3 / 1.27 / 0.792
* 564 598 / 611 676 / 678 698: -3.7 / 1.69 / 0.833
